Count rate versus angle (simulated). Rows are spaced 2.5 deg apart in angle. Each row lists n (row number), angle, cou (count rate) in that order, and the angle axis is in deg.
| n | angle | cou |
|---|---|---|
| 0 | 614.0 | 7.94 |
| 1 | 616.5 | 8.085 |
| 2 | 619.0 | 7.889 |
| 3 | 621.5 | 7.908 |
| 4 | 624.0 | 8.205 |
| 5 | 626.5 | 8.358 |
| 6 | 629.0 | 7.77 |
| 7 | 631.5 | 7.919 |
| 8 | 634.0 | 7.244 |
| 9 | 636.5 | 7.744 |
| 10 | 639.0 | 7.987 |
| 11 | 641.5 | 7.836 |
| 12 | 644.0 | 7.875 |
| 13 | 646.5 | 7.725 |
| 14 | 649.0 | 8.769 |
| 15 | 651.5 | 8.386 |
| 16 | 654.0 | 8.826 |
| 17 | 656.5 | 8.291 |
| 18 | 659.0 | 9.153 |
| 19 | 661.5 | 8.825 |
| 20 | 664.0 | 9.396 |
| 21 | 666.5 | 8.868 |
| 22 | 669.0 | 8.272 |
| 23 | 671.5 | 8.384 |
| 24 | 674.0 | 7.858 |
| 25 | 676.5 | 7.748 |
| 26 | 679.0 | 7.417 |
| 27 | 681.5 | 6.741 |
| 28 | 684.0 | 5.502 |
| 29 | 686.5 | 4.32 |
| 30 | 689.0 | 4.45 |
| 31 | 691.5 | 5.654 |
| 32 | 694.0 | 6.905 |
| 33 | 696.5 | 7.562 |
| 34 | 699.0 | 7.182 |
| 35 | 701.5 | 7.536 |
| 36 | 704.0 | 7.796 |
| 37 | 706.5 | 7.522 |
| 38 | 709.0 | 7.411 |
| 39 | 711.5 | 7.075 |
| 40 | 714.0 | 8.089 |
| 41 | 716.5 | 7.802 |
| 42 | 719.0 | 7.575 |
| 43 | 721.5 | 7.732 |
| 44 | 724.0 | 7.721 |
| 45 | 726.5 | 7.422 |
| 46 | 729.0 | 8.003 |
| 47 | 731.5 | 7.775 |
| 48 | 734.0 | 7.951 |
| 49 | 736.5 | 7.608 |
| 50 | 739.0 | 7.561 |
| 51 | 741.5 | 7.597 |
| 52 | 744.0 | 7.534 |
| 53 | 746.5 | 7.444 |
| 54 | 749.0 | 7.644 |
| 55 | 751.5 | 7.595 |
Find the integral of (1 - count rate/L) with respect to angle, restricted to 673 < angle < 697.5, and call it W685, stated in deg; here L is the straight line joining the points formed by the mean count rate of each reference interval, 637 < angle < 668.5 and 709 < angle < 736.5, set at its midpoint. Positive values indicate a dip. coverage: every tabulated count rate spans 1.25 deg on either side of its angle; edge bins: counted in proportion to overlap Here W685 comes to 5.2 deg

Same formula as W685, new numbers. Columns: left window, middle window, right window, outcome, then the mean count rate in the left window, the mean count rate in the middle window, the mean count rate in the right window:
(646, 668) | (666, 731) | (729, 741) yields 7.5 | 8.72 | 7.24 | 7.74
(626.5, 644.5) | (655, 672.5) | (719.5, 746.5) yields -2.2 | 7.8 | 8.75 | 7.68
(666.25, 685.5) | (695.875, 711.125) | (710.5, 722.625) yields 0.3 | 7.49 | 7.47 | 7.67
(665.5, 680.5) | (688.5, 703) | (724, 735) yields 2.3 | 8.06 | 6.68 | 7.78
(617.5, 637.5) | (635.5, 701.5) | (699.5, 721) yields 1.2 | 7.88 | 7.6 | 7.59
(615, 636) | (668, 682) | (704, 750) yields 0.0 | 7.92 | 7.78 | 7.64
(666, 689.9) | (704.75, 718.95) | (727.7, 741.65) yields -0.3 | 6.93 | 7.59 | 7.76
